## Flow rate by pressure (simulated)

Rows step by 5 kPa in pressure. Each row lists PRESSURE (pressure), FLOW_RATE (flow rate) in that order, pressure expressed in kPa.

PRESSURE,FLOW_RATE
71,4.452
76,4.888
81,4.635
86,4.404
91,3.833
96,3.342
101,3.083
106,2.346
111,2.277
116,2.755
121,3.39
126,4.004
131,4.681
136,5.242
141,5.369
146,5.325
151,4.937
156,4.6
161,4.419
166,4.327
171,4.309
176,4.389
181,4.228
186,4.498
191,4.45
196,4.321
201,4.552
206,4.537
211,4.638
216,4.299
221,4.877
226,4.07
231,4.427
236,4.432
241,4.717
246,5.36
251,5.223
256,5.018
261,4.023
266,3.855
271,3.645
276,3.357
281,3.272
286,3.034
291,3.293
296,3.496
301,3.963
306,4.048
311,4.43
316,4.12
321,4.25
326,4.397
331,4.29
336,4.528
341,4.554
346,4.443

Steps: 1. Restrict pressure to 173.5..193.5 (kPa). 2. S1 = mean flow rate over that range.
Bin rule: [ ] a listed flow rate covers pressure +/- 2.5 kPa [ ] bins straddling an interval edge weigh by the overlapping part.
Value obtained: 4.39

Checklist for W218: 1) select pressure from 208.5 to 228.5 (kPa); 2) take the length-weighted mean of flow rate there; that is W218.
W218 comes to 4.47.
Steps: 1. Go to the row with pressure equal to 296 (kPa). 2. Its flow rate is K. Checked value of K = 3.496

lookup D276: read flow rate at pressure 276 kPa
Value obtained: 3.357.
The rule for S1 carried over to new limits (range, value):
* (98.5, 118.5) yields 2.62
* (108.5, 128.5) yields 3.11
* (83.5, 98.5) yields 3.86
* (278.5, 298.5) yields 3.27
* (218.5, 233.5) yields 4.46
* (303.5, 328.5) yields 4.25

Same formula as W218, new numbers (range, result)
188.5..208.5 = 4.46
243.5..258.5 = 5.2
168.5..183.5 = 4.31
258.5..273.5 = 3.84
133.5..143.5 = 5.31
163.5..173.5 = 4.32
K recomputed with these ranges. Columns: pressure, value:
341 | 4.554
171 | 4.309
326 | 4.397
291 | 3.293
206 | 4.537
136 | 5.242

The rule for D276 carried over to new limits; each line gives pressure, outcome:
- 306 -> 4.048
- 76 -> 4.888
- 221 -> 4.877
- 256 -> 5.018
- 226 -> 4.07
